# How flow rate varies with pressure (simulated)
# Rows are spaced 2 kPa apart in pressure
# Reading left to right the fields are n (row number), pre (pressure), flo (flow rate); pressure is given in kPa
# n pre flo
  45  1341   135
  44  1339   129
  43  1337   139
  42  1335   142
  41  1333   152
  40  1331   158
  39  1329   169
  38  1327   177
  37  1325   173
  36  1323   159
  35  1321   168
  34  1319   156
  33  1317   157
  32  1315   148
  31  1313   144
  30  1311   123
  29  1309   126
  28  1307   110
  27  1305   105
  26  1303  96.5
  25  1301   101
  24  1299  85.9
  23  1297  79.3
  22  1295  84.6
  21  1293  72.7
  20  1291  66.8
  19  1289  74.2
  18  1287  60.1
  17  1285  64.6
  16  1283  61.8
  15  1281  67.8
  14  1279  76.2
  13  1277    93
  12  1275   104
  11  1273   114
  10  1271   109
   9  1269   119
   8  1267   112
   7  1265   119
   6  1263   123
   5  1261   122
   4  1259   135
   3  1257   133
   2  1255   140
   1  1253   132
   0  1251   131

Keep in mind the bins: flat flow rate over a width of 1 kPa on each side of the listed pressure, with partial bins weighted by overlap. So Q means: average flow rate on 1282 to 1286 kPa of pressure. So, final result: 63.2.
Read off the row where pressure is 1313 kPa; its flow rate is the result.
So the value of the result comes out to 144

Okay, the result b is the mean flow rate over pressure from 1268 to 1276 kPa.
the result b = 112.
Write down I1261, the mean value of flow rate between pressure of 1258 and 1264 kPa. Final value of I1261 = 127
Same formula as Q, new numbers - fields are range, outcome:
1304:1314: 122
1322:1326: 166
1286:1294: 68.5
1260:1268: 119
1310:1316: 138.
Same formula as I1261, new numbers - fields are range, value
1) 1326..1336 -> 160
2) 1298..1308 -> 99.7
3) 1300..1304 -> 98.8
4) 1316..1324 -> 160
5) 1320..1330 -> 169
